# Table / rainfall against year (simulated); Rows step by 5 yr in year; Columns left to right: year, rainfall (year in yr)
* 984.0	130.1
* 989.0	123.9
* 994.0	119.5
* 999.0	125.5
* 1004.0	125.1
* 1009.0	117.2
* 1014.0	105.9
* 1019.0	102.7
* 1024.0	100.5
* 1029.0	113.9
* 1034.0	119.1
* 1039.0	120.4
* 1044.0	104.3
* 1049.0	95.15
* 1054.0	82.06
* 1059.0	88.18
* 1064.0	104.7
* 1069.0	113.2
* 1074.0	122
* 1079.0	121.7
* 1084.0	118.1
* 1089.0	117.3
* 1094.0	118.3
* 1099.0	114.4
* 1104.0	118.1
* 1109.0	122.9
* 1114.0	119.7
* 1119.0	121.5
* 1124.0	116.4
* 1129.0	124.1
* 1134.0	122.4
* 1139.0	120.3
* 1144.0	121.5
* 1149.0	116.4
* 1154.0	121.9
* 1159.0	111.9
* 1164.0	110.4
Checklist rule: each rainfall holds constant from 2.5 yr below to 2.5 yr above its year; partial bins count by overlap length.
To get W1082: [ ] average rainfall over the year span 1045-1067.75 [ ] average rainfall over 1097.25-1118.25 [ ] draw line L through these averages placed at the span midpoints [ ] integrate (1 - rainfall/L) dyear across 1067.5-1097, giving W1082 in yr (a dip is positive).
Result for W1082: -3.27 yr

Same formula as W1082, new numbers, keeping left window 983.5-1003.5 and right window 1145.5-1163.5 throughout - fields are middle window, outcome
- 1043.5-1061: 4.4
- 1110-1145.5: -1.0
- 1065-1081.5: 0.4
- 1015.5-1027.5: 1.9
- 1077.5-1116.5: 0.1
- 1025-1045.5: 1.4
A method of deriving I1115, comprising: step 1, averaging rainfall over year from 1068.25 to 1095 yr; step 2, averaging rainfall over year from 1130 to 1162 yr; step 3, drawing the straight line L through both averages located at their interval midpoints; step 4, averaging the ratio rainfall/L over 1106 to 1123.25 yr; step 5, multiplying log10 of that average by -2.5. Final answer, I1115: -0.02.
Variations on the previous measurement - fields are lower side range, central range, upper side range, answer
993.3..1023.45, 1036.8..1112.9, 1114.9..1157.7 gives 0.07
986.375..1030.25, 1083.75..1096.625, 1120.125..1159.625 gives 0.00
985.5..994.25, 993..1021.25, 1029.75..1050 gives 0.03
